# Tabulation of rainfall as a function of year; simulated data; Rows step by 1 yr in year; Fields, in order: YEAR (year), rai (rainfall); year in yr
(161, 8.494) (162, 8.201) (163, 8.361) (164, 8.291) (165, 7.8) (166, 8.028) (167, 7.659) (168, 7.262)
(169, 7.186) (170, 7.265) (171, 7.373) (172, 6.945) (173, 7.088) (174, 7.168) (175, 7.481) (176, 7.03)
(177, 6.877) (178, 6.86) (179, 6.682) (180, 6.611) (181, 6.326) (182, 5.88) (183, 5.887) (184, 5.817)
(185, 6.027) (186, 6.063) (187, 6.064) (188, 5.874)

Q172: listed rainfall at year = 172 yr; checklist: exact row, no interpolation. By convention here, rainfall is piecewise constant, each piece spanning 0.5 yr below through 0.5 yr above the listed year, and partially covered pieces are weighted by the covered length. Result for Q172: 6.945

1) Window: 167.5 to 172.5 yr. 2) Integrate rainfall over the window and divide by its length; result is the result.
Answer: 7.21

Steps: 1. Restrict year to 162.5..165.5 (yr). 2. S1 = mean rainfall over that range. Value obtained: 8.15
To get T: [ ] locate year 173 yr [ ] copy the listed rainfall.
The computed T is 7.088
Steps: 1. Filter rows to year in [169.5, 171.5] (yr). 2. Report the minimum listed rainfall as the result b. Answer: 7.265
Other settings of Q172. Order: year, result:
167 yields 7.659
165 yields 7.8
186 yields 6.063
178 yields 6.86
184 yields 5.817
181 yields 6.326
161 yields 8.494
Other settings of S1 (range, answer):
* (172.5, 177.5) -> 7.13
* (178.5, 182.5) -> 6.37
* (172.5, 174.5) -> 7.13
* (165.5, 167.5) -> 7.84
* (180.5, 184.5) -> 5.98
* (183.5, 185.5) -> 5.92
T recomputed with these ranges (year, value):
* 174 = 7.168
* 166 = 8.028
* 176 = 7.03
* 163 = 8.361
